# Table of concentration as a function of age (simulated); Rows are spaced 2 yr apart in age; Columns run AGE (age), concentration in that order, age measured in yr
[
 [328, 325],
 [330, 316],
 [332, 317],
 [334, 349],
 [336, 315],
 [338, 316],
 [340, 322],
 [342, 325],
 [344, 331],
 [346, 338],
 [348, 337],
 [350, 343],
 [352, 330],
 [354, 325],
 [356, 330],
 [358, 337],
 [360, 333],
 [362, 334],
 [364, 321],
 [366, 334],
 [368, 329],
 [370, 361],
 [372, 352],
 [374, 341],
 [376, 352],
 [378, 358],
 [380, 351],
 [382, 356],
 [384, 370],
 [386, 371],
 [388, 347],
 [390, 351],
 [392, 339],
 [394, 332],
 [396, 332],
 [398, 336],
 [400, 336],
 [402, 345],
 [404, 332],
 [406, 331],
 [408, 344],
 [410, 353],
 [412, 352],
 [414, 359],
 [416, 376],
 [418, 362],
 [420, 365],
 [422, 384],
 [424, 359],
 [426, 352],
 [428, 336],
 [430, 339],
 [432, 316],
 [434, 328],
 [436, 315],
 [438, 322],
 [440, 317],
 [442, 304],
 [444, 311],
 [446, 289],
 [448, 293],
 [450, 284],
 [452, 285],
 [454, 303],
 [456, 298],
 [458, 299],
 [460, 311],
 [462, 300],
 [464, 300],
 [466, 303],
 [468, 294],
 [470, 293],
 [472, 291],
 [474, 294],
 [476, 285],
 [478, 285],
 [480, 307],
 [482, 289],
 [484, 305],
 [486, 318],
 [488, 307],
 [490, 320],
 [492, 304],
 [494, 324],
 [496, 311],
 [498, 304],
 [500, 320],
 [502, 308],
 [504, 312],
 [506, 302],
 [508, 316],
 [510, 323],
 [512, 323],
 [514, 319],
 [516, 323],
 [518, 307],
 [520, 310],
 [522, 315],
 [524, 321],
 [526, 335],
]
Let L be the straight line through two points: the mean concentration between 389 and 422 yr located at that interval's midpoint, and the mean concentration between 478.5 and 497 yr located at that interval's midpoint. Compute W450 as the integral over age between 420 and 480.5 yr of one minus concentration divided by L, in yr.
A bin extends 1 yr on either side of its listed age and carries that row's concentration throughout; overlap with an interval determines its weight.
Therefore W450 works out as 3.0 yr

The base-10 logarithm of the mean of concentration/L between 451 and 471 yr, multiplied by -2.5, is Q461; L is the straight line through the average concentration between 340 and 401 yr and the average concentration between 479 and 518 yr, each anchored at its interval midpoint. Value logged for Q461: 0.08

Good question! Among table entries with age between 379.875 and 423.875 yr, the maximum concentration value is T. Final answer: 384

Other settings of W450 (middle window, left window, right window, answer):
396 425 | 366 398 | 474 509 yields -1.2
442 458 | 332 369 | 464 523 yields 0.9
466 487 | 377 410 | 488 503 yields 1.5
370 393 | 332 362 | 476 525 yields -2.0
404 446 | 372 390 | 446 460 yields -2.8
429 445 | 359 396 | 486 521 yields 0.6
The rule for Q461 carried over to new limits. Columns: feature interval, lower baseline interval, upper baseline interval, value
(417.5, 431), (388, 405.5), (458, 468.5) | -0.107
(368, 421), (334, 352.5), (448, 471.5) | -0.113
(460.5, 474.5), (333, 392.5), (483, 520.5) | 0.081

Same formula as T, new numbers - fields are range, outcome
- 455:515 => 324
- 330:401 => 371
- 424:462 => 359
